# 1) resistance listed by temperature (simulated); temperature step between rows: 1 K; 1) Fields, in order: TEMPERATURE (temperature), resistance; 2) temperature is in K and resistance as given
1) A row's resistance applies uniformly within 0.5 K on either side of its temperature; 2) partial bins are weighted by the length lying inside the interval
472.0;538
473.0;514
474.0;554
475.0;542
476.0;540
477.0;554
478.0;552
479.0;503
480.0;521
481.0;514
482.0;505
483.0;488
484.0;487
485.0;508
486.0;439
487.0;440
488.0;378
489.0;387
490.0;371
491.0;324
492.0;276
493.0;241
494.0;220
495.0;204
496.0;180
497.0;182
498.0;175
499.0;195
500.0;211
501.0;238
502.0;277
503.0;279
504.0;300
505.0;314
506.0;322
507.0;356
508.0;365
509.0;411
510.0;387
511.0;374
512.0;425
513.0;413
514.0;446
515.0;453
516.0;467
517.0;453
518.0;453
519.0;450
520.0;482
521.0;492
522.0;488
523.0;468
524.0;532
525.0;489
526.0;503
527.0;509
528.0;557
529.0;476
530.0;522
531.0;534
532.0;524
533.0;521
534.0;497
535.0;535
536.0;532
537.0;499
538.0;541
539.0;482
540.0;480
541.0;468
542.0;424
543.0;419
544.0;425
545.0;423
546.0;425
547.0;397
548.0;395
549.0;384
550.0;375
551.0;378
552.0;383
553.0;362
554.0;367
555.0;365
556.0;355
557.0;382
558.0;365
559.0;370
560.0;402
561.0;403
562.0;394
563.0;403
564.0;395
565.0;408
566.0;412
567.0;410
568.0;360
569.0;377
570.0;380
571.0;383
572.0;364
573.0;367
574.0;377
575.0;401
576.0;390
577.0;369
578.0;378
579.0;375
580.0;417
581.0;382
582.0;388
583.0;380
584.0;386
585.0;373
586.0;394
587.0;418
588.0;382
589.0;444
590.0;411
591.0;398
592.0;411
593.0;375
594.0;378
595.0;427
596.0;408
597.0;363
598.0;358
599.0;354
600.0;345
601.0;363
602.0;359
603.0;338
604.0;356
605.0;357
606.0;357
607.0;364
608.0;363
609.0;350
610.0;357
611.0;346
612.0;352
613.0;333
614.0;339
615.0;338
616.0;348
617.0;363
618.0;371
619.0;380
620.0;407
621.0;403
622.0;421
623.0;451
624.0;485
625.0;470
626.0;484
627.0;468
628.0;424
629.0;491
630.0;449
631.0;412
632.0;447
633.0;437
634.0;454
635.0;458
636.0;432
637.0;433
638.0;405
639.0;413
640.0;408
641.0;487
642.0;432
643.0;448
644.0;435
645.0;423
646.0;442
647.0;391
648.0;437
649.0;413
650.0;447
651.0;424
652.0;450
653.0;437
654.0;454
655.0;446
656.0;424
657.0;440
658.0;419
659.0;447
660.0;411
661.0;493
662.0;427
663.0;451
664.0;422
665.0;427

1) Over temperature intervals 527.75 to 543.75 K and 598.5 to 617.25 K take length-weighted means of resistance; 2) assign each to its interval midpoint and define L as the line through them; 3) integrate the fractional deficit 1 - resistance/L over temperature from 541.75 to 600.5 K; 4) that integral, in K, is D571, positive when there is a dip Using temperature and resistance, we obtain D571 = 4.9 K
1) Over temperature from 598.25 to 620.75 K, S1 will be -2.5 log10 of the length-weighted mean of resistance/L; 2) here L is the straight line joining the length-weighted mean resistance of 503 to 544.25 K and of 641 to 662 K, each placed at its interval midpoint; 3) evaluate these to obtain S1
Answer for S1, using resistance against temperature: 0.23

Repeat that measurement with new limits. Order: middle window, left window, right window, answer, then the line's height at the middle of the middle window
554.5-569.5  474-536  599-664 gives 0.075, 414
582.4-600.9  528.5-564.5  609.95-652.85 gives 0.100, 426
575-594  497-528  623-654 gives 0.072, 420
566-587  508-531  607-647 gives 0.142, 438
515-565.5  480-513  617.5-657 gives -0.209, 370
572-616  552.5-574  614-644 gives 0.078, 403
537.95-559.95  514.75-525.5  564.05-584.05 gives 0.061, 427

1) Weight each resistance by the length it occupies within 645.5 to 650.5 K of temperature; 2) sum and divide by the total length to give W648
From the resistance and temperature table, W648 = 426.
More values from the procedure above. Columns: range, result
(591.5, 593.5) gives 393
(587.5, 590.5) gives 412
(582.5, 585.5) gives 380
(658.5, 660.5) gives 429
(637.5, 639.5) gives 409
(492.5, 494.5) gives 230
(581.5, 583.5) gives 384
